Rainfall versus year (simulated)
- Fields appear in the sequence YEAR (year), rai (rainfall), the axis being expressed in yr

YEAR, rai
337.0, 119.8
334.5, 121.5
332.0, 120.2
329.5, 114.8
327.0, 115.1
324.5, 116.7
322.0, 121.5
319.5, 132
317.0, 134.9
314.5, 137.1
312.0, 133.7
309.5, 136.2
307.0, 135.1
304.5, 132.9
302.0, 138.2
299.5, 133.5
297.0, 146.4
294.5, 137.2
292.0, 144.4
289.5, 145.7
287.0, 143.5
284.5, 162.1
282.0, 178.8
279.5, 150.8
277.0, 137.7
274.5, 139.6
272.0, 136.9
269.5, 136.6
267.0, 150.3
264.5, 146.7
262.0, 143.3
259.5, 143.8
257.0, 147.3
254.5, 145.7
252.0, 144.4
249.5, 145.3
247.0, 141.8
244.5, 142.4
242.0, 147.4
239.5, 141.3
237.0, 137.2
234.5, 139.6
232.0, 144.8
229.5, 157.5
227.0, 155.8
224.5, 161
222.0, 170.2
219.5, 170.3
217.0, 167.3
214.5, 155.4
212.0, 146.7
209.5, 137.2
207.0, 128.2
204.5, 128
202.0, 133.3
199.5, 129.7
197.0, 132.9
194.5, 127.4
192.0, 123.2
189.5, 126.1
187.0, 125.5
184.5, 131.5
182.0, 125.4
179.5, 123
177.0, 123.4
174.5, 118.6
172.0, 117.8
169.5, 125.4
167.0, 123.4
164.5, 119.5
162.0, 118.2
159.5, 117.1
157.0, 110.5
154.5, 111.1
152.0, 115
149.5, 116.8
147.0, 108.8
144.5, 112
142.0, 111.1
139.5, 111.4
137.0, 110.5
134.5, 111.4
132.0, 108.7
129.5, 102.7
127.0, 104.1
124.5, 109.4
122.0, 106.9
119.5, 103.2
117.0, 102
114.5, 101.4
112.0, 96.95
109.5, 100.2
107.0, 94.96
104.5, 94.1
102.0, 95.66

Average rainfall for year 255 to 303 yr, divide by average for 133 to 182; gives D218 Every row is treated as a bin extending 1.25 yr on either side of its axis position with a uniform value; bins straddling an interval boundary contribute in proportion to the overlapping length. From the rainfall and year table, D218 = 1.25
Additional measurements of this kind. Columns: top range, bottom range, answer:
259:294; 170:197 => 1.18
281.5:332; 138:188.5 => 1.15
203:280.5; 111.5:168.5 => 1.33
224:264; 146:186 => 1.22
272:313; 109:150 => 1.34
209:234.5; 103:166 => 1.45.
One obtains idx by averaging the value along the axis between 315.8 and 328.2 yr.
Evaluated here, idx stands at 124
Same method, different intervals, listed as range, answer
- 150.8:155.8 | 113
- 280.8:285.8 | 170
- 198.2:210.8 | 131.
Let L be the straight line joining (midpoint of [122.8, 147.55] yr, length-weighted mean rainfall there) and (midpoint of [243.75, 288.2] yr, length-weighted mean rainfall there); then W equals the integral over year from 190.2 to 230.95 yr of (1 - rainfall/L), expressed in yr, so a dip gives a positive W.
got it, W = -4.4 yr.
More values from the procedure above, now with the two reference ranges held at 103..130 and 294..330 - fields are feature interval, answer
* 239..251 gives -2.26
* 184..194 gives -1.23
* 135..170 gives -2.58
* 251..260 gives -1.68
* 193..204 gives -1.60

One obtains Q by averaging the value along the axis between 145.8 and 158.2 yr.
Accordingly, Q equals 112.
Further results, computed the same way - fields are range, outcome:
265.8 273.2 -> 141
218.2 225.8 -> 167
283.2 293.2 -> 149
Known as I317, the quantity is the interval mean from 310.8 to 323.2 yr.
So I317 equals 132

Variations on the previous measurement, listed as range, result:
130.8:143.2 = 111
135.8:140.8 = 111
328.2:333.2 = 117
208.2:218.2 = 151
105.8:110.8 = 97.6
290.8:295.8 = 141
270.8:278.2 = 138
